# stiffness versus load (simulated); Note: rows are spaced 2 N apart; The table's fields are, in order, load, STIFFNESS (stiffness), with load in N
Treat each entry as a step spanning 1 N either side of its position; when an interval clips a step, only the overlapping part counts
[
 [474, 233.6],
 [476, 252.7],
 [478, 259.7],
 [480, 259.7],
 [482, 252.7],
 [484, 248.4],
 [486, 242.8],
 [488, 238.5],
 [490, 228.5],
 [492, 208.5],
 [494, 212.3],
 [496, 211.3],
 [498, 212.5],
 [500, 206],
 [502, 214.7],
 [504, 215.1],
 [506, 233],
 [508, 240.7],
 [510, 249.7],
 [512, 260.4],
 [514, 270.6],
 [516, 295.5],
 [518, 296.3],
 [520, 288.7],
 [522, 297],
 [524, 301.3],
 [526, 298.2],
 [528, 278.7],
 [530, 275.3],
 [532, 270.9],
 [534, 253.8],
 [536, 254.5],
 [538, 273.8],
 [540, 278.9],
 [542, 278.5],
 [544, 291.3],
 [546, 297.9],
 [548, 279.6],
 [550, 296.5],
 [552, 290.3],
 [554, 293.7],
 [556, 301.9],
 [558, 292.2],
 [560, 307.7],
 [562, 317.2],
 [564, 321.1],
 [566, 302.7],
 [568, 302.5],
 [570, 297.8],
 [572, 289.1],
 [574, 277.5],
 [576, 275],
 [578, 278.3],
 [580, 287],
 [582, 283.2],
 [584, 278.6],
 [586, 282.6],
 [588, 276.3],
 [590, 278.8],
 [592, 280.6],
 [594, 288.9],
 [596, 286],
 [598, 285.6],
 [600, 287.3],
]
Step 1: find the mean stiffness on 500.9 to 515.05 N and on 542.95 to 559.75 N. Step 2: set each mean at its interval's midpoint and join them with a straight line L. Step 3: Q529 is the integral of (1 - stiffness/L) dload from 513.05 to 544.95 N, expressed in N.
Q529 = -1.9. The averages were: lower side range 241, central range 281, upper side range 294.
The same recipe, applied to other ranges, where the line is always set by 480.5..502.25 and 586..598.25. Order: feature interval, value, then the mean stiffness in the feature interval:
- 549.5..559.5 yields -1.3 N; 295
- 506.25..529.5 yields -3.6 N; 278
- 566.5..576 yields -0.7 N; 291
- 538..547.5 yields -1.1 N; 285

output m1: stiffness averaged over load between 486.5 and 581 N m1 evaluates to 271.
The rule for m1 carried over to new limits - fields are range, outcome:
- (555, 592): 291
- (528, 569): 289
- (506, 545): 275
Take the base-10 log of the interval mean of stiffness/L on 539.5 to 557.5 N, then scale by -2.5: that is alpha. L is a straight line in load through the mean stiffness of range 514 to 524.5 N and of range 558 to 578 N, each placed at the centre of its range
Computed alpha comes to 0.02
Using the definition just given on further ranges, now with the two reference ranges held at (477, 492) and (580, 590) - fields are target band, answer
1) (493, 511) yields 0.13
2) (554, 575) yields -0.10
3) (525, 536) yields -0.05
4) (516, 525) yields -0.15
